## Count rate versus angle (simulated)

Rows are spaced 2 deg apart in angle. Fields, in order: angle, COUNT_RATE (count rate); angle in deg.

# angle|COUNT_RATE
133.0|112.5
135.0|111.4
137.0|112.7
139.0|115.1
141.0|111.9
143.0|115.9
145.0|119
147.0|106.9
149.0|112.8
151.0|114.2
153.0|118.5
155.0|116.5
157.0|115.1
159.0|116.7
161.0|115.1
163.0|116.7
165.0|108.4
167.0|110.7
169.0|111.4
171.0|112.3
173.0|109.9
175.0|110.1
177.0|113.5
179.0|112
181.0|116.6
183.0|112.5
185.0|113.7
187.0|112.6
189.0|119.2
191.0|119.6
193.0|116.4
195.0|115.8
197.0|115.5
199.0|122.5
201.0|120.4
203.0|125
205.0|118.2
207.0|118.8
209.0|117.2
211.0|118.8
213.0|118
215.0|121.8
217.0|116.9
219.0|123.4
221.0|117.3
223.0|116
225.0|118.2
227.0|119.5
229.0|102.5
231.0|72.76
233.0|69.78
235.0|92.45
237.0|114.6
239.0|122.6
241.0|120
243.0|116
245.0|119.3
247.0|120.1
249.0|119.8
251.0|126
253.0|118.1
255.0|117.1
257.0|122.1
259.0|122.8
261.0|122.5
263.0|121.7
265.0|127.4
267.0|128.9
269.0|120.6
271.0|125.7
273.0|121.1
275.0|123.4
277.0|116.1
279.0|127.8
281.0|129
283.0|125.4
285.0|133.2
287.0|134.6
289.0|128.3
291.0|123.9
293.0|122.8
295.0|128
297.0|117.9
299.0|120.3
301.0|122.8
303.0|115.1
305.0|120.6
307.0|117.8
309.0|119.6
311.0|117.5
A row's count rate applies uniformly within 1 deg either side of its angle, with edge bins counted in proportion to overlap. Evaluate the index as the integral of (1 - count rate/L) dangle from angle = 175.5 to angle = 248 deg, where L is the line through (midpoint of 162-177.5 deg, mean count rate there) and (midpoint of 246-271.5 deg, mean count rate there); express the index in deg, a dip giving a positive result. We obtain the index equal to 1.54 deg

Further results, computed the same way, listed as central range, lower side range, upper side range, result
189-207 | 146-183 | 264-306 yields -0.4 deg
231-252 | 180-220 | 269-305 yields 1.9 deg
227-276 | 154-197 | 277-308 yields 2.2 deg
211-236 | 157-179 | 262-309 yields 2.1 deg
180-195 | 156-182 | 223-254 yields -0.5 deg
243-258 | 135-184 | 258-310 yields 0.1 deg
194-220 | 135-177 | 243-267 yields -0.4 deg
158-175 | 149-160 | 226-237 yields 0.0 deg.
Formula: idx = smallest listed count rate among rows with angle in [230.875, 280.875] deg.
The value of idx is 69.78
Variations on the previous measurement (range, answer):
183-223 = 112.5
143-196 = 106.9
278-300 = 117.9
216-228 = 116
